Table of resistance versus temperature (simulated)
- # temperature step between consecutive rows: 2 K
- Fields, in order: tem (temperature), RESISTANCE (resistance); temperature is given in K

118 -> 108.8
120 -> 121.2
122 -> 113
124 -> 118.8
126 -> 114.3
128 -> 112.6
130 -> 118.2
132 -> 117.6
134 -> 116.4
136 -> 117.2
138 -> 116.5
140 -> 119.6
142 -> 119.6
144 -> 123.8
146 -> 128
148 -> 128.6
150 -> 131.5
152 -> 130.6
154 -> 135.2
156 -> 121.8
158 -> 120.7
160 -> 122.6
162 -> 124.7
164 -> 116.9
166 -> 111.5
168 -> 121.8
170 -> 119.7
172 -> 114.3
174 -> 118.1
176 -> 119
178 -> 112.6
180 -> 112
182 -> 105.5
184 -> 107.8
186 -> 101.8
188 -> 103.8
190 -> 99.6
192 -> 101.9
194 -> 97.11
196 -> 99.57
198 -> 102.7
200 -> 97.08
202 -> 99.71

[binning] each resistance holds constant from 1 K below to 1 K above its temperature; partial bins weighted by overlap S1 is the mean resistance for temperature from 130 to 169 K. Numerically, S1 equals 122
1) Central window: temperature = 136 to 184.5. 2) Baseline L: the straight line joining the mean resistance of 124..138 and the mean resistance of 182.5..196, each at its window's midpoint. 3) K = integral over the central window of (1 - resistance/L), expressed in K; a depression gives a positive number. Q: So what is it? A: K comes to -4.9 K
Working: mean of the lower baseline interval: 116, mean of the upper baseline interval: 102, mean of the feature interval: 120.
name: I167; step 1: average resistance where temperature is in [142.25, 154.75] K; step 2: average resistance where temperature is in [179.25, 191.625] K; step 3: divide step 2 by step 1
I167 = 0.81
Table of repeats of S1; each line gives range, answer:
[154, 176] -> 120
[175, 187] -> 110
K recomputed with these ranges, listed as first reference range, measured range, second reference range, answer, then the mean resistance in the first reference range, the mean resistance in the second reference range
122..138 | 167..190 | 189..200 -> -1.7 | 116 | 99.9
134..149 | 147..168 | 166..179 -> -0.9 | 122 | 117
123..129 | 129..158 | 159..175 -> -1.6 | 115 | 119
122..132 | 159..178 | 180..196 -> -2.0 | 116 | 103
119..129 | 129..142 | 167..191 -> -0.3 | 116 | 111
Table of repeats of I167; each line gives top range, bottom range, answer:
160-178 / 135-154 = 0.95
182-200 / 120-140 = 0.87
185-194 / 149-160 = 0.79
